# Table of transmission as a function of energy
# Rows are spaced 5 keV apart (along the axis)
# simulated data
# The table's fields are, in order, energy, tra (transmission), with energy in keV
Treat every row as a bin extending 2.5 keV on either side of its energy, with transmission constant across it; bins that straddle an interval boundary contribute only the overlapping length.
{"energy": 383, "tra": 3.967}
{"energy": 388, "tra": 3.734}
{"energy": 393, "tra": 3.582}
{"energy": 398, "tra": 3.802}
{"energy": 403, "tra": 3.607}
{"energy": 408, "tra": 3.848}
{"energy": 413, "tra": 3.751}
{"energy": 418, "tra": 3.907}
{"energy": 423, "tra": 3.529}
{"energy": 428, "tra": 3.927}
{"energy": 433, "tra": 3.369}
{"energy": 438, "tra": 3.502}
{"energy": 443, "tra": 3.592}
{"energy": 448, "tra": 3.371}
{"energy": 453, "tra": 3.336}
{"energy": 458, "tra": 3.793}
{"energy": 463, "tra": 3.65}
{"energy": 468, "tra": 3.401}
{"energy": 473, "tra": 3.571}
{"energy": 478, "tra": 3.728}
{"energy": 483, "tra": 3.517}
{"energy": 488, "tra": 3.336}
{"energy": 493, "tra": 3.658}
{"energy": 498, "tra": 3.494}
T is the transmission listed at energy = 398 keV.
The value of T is 3.802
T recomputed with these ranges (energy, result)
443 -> 3.592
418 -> 3.907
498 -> 3.494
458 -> 3.793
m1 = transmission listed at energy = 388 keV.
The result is 3.734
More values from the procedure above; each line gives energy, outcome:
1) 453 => 3.336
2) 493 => 3.658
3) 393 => 3.582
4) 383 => 3.967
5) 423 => 3.529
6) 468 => 3.401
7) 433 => 3.369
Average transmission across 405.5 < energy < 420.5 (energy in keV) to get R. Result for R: 3.84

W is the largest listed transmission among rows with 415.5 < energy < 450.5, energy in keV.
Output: 3.927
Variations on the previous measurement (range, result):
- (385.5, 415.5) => 3.848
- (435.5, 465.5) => 3.793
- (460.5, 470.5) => 3.65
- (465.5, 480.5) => 3.728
